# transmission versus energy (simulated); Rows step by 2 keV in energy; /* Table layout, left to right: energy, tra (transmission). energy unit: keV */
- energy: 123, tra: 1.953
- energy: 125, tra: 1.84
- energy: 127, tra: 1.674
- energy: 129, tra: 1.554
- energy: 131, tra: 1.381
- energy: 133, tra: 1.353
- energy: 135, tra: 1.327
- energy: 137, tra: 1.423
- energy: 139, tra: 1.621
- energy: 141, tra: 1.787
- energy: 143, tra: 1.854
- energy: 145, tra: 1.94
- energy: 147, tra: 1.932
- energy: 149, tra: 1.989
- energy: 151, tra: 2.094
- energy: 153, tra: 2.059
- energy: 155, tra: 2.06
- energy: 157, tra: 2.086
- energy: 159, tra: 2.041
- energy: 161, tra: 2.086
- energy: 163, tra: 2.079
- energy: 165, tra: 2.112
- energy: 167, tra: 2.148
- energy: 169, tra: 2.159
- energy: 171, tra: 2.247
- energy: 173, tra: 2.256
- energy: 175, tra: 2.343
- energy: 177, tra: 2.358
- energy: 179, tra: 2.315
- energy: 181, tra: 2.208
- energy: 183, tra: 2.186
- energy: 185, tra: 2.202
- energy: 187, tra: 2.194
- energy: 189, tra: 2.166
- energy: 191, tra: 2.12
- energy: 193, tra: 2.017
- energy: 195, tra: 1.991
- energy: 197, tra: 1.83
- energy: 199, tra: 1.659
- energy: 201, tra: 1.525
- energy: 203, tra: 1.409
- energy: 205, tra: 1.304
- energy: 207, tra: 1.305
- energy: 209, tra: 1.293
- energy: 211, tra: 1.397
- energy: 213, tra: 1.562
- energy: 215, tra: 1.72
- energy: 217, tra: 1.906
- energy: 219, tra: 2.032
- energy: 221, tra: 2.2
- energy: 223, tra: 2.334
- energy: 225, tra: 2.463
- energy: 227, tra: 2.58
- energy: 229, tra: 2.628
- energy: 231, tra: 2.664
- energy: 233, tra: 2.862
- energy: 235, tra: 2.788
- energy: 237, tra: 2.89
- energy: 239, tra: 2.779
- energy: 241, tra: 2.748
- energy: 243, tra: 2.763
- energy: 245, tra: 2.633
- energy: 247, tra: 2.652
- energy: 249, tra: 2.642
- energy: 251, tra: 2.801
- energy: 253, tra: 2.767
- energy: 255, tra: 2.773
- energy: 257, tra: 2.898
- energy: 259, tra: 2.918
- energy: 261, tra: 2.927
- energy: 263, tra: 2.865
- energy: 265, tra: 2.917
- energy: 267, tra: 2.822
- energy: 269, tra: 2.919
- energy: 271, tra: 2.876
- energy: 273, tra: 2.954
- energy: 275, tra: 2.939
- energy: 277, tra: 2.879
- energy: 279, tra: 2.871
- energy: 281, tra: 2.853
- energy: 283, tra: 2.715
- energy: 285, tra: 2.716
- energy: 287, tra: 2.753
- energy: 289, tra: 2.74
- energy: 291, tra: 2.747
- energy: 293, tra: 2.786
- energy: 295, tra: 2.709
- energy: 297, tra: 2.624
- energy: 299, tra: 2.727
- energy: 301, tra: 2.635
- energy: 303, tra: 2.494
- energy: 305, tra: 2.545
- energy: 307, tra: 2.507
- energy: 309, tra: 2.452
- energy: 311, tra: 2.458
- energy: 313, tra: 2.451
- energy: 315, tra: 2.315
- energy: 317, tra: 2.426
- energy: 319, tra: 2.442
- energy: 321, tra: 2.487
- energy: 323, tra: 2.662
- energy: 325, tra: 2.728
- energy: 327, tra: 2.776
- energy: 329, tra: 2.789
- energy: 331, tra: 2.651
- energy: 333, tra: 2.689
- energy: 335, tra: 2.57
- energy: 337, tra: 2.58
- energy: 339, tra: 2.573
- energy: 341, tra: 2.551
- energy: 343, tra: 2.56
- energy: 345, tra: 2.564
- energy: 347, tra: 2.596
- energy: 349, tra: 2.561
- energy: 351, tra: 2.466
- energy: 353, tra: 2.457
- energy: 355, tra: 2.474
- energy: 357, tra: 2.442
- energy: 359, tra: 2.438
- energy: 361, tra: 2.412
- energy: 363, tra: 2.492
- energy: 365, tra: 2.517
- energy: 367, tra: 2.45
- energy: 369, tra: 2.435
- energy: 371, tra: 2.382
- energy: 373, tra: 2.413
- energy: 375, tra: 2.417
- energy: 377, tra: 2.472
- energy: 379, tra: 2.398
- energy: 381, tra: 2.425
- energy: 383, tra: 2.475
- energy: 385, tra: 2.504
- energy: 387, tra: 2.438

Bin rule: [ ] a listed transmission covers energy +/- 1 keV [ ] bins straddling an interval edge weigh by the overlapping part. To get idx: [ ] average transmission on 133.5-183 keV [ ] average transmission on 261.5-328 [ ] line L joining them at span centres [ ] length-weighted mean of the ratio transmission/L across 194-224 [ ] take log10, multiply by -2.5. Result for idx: 0.316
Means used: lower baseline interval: 2.02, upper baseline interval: 2.69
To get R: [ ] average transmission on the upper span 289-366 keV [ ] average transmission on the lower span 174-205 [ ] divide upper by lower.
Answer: 1.27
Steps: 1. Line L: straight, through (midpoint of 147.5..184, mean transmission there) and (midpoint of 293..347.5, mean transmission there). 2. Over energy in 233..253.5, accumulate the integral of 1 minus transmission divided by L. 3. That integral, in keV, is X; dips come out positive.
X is -3.33 keV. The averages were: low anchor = 2.15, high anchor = 2.58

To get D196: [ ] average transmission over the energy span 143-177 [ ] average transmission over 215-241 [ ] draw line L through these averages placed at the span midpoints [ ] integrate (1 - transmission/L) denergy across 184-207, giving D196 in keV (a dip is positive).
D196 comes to 4.7 keV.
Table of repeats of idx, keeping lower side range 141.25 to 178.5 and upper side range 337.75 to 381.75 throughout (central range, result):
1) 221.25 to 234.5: -0.16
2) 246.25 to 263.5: -0.23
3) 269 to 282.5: -0.24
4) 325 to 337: -0.11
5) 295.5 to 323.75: -0.06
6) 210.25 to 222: 0.21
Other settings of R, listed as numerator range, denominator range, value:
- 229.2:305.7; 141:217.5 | 1.42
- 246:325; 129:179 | 1.39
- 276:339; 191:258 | 1.18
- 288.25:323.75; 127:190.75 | 1.29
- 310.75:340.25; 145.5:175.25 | 1.22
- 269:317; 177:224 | 1.43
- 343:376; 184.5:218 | 1.43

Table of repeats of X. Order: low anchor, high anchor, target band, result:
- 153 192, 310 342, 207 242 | 0.87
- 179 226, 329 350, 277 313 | -4.65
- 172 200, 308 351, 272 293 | -3.41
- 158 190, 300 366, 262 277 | -3.10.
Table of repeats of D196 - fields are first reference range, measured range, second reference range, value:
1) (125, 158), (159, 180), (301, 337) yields -3.5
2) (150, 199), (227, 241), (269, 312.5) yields -1.9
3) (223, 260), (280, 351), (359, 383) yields -1.3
